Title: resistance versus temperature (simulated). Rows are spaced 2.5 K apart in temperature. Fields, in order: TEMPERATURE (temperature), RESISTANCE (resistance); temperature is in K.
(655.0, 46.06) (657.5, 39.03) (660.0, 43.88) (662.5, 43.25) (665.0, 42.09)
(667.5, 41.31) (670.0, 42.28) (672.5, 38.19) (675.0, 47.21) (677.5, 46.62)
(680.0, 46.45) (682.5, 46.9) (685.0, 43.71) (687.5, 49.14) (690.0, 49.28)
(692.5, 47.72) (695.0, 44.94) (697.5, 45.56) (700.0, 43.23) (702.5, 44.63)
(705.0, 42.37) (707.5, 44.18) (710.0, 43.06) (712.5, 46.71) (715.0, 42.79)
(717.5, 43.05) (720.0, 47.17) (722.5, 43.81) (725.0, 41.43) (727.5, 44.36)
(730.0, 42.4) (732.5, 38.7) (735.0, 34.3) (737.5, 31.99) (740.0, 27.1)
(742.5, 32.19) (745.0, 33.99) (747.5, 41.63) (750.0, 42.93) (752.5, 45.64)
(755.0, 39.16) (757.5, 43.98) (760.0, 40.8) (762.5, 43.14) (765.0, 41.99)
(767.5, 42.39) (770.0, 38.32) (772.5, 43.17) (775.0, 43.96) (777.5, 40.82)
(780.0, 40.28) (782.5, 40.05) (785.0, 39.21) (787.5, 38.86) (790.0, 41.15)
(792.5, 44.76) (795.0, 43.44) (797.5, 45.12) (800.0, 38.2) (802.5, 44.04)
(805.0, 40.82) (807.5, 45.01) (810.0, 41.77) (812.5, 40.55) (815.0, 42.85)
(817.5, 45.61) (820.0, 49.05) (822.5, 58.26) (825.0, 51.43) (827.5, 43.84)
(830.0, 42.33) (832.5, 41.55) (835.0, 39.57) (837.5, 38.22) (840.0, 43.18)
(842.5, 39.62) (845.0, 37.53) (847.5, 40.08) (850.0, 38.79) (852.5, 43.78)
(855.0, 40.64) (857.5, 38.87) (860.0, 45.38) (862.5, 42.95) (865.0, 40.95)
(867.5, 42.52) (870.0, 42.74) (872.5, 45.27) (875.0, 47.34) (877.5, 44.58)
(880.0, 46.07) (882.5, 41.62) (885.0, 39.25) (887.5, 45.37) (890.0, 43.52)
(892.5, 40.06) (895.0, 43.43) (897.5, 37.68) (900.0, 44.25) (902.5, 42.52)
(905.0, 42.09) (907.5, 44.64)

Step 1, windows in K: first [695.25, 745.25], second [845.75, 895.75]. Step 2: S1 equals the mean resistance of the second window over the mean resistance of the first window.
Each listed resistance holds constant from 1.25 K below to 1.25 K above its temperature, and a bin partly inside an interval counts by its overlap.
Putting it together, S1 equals 1.0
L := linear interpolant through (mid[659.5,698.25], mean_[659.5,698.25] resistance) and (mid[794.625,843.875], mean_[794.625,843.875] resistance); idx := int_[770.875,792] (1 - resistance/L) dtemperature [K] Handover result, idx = 1.44 K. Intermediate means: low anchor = 44.9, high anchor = 43.7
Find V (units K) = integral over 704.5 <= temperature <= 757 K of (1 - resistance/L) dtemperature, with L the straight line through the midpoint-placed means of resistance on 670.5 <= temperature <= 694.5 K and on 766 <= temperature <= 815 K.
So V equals 4.34 K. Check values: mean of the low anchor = 46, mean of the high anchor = 41.7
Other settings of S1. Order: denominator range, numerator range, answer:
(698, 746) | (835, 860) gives 1.00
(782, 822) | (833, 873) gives 0.96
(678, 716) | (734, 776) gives 0.86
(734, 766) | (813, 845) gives 1.15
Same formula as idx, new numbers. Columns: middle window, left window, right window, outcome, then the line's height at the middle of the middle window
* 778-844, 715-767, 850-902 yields -2.44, 41.4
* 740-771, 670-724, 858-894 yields 3.11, 44.4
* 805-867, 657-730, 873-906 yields 0.56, 43.3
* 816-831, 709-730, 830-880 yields -2.14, 42.4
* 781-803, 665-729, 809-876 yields 1.05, 43.6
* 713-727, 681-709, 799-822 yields 0.41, 45.2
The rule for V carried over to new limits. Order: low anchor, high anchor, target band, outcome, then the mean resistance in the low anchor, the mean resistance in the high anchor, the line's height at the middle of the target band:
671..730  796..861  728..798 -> 6.1 K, 44.8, 42.9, 43.9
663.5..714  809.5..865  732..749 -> 3.8 K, 44.8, 43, 44.1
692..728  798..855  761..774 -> 0.5 K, 44.3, 43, 43.6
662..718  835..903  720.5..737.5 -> 1.4 K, 44.6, 42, 44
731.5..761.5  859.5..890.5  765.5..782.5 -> -1.1 K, 37.7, 43.6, 39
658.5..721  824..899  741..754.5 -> 1.5 K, 44.6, 42.2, 43.8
